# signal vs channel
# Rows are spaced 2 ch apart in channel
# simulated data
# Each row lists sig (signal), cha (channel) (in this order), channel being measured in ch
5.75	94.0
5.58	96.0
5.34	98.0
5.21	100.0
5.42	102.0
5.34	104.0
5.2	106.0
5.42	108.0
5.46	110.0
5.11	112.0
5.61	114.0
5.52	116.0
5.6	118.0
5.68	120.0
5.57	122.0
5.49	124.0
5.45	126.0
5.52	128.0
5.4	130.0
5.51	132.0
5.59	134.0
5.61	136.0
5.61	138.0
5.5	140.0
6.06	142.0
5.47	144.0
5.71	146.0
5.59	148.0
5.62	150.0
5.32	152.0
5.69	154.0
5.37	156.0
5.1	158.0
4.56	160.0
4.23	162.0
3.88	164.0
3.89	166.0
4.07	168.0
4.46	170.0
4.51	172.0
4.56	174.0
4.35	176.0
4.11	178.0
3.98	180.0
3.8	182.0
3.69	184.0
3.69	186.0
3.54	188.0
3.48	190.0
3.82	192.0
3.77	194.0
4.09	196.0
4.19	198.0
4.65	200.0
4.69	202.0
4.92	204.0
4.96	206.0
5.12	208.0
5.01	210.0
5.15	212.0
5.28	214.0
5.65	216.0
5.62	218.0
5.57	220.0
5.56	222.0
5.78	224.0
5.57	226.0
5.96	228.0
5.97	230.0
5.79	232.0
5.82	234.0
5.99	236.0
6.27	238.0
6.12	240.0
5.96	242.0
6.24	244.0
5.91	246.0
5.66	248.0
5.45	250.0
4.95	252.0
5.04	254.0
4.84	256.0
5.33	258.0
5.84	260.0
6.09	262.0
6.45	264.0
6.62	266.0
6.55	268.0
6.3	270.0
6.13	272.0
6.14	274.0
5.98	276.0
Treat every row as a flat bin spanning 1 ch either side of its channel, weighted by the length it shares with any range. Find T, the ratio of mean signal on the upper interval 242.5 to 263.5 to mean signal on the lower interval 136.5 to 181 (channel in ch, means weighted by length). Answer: 1.14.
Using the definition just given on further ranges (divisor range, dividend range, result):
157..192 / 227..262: 1.40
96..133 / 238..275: 1.08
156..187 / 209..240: 1.34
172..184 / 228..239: 1.44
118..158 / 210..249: 1.04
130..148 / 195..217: 0.87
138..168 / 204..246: 1.10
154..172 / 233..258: 1.26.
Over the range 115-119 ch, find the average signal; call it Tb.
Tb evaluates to 5.56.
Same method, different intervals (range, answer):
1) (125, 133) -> 5.47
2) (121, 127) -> 5.5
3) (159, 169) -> 4.13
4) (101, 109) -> 5.35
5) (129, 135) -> 5.5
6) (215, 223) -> 5.6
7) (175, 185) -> 3.99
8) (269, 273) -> 6.21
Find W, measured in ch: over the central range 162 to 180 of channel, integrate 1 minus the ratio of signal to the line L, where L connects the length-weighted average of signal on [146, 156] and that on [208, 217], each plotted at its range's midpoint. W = 4.1 ch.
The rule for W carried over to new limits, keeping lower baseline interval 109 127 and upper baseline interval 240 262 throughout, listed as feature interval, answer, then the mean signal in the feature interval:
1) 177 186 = 2.7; 3.87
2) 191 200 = 2.4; 4.04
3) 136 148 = -0.3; 5.66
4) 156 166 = 1.9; 4.48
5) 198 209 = 1.5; 4.81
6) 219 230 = -0.3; 5.71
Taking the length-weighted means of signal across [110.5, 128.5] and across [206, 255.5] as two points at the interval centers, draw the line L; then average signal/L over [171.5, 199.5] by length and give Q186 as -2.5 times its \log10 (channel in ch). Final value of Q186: 0.37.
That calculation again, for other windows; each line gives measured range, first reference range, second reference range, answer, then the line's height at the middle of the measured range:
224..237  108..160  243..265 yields -0.05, 5.6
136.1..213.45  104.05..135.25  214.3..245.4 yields 0.21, 5.66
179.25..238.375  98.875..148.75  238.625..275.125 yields 0.17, 5.74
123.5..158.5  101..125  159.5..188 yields -0.15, 4.83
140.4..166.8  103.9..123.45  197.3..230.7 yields 0.05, 5.39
